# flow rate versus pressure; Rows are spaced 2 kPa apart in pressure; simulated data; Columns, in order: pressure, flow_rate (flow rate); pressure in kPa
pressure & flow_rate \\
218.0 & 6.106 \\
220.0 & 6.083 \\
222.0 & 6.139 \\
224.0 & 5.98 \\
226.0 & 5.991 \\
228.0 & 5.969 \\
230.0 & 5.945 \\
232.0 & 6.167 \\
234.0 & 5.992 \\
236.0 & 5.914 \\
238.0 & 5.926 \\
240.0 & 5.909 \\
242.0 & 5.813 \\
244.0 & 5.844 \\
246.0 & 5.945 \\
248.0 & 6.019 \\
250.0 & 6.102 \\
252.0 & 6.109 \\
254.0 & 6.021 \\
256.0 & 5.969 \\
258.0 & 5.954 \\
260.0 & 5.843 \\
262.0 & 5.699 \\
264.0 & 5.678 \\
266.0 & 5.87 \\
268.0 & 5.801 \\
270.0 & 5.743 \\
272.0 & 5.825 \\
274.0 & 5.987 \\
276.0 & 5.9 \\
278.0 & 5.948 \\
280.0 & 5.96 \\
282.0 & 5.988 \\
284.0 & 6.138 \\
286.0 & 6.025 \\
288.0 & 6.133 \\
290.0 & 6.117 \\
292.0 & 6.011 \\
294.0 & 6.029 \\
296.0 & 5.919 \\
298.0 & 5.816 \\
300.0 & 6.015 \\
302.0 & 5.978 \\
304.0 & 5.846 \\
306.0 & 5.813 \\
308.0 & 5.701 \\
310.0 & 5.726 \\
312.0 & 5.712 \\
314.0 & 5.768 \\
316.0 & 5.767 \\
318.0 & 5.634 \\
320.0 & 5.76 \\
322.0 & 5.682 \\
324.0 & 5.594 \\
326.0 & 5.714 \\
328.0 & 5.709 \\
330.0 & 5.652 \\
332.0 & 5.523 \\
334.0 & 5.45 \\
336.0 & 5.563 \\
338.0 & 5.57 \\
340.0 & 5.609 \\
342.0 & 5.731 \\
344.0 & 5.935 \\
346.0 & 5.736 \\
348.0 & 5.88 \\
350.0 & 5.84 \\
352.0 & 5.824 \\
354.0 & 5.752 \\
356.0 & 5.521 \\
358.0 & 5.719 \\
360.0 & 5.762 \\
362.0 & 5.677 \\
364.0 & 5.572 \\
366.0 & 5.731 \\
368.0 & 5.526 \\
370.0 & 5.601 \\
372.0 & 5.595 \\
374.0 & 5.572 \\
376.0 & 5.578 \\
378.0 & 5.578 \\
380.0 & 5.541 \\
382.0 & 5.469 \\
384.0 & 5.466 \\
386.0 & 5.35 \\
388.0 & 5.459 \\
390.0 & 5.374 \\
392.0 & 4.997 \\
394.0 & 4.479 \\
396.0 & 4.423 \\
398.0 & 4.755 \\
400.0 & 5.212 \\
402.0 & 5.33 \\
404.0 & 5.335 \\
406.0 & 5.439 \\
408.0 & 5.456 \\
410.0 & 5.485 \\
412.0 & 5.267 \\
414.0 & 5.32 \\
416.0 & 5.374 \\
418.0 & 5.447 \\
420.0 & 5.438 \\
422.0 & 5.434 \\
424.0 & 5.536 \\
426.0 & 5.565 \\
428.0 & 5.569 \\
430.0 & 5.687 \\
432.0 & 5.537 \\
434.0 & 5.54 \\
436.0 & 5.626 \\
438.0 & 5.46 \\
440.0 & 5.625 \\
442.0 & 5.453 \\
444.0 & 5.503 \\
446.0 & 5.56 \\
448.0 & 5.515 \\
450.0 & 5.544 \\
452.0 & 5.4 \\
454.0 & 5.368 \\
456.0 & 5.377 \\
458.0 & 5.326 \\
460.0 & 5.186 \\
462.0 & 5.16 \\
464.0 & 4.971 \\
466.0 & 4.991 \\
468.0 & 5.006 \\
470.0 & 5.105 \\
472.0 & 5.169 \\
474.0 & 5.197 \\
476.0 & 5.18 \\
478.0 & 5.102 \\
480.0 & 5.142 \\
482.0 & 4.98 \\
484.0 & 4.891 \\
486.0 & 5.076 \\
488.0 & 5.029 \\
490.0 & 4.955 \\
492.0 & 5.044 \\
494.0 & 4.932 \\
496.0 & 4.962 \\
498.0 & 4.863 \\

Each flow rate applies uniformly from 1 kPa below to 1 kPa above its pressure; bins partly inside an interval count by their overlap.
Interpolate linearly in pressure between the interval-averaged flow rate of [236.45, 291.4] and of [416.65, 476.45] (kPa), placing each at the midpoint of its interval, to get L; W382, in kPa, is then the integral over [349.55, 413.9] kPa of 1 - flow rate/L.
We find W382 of 1.8 kPa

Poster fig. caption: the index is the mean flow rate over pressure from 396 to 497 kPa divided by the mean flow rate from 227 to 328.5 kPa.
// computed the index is 0.90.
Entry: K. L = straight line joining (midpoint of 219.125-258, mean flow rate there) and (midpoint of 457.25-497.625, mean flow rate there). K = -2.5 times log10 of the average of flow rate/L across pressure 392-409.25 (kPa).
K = 0.06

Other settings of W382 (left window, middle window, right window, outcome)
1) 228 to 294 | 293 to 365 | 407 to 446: 0.31 kPa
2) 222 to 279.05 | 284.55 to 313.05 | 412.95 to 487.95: -0.67 kPa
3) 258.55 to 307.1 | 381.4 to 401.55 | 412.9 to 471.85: 1.69 kPa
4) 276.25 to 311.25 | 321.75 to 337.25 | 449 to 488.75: 0.48 kPa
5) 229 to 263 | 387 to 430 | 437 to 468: 1.54 kPa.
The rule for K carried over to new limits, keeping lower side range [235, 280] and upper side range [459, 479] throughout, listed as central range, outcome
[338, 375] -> -0.03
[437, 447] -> -0.06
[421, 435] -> -0.06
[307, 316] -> -0.01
